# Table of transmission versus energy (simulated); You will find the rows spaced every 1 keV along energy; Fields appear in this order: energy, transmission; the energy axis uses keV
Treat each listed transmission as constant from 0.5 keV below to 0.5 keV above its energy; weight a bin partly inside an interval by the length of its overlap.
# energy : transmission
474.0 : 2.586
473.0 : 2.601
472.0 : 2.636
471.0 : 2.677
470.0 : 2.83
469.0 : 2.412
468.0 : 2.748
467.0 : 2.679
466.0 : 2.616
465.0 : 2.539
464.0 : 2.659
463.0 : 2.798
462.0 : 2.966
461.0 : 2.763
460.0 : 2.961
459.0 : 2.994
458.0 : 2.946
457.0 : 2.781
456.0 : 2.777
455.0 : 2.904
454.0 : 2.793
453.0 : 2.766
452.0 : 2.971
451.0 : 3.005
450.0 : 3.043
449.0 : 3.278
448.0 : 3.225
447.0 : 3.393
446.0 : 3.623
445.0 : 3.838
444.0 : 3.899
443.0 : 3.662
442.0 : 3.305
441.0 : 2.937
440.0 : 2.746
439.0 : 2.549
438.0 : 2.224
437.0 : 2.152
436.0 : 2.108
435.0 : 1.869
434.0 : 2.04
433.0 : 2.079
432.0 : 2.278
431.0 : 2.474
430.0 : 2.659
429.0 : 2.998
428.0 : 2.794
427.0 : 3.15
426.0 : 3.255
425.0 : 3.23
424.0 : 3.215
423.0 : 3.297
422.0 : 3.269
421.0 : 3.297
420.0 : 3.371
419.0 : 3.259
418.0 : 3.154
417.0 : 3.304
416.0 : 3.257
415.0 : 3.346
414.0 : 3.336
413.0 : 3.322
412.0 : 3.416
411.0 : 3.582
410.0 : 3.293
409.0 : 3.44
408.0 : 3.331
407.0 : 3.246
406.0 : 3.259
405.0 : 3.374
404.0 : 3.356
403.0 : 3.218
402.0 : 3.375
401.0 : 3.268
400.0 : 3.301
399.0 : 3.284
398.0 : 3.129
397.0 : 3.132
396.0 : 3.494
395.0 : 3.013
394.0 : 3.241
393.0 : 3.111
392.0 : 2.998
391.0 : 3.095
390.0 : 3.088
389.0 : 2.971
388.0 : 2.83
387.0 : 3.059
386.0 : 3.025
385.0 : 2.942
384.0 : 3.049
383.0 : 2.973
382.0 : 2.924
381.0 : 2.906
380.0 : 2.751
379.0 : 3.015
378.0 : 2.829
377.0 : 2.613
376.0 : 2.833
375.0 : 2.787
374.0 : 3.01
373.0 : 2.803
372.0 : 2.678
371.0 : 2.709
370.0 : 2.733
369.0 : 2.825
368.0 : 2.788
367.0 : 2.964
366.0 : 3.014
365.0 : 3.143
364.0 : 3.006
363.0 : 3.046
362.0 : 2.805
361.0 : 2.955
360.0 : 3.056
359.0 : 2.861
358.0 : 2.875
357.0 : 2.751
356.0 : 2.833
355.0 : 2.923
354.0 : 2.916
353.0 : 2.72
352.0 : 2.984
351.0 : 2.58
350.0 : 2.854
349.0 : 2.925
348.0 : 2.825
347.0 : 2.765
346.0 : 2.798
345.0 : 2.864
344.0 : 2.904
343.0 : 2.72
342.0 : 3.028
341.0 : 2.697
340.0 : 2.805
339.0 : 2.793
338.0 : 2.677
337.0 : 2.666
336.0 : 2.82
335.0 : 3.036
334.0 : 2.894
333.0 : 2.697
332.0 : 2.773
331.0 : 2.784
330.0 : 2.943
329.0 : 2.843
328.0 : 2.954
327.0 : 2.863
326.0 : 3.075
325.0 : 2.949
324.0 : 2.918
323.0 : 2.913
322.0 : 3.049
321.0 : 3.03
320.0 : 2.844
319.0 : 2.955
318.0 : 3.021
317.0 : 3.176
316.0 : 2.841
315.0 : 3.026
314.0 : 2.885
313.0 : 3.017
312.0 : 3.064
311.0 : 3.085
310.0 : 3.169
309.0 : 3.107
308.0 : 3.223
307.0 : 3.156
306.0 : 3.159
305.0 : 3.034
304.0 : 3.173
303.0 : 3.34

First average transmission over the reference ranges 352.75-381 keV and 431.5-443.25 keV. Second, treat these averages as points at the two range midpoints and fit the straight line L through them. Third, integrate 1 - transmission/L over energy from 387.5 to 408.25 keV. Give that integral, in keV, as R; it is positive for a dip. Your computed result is -3.87 keV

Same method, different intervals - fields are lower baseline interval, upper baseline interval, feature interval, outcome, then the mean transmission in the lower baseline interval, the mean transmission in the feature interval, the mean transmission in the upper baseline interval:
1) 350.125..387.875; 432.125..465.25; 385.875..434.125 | -4.5 keV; 2.88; 3.14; 2.86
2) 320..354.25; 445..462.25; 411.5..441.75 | 1.1 keV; 2.85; 2.88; 3.04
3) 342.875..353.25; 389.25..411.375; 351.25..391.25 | 1.4 keV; 2.82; 2.9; 3.25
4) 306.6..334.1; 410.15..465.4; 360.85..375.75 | 0.5 keV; 2.97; 2.88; 2.98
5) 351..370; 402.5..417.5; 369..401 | 1.4 keV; 2.9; 2.98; 3.34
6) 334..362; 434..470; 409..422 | -2.1 keV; 2.84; 3.33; 2.87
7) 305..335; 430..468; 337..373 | 1.1 keV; 2.98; 2.85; 2.82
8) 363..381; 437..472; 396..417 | -3.1 keV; 2.86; 3.32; 2.93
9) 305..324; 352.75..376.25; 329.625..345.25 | 0.8 keV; 3.04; 2.82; 2.88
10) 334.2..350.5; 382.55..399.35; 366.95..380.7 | 0.9 keV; 2.82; 2.81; 3.08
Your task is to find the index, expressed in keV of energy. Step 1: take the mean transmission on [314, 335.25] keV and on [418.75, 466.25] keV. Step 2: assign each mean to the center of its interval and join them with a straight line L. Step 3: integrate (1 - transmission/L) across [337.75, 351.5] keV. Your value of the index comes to 0.6 keV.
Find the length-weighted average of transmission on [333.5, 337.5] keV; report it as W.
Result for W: 2.85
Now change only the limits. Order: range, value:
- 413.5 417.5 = 3.31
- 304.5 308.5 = 3.14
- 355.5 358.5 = 2.82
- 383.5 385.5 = 3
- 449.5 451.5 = 3.02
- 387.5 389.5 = 2.9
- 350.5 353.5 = 2.76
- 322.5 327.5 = 2.94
